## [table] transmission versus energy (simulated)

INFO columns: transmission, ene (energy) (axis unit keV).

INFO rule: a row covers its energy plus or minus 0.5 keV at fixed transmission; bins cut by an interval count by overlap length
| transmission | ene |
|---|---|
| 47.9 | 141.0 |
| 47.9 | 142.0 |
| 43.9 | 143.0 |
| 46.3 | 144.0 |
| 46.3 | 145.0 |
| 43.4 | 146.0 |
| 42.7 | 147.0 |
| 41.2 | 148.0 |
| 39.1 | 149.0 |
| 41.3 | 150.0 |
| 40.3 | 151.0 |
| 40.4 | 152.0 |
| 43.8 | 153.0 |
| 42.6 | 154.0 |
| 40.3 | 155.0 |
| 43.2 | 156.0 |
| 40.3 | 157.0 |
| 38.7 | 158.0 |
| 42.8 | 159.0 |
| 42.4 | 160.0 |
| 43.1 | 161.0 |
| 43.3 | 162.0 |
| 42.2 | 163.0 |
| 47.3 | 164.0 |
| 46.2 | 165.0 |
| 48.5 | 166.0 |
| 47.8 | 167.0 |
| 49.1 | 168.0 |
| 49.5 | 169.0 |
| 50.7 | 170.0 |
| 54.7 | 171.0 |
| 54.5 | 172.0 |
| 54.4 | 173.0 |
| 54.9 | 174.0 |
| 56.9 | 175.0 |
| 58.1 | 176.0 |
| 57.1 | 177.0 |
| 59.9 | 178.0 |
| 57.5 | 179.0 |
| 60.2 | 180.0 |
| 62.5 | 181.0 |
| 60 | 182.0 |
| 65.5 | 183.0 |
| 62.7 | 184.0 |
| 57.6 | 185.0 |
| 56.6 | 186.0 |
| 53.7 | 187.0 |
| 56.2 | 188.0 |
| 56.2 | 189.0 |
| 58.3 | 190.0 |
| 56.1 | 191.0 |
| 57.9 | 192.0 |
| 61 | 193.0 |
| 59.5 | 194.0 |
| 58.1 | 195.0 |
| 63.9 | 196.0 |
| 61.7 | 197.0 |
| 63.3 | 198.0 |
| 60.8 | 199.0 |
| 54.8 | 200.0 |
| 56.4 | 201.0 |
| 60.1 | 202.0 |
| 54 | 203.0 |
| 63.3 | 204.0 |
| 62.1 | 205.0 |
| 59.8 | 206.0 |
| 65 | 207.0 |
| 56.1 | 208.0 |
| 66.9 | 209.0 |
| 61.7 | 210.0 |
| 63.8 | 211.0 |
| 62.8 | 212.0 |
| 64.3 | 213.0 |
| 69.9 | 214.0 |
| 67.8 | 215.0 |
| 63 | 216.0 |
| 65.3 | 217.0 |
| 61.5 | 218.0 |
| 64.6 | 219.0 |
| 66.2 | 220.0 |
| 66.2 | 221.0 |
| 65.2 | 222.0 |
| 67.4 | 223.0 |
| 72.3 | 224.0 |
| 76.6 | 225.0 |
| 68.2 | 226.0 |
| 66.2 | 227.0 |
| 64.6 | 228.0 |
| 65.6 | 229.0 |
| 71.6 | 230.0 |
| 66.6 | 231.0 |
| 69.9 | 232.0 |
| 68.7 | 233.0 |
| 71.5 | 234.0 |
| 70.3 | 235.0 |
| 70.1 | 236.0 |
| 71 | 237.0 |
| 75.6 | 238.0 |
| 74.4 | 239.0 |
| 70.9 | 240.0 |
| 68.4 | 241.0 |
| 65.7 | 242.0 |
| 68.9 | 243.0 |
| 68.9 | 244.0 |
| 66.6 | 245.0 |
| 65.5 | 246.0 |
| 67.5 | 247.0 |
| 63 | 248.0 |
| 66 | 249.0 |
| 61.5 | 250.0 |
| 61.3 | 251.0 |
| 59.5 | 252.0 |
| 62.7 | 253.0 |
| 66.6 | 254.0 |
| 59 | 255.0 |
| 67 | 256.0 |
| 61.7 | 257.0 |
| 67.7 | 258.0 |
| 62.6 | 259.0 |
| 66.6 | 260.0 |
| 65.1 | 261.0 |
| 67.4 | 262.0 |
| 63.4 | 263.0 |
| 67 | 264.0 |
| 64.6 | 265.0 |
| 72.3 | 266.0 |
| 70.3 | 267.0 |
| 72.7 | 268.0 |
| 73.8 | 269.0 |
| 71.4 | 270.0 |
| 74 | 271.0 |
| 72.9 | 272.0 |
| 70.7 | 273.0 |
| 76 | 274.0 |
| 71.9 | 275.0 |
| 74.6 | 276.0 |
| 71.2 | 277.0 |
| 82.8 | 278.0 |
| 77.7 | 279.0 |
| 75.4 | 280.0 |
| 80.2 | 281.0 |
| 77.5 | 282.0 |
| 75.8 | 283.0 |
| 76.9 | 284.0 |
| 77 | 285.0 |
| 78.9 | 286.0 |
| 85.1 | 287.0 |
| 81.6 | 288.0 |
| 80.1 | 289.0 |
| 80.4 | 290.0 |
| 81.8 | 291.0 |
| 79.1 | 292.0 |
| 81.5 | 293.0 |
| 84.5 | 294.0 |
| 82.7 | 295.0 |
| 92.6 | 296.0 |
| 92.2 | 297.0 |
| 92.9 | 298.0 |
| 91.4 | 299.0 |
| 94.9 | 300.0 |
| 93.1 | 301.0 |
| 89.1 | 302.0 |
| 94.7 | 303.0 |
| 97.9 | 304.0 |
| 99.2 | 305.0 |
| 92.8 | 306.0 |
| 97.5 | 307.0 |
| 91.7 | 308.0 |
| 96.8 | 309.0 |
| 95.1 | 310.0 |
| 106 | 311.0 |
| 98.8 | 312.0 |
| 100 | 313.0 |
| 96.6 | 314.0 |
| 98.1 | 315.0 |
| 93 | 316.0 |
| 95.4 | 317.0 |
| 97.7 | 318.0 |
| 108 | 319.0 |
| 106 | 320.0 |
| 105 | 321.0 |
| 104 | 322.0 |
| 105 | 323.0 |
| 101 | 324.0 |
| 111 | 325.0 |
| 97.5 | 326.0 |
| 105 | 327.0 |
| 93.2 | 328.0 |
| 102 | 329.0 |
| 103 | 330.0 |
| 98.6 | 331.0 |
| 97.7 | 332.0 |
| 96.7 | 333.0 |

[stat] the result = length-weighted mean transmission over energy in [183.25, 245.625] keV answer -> 64.3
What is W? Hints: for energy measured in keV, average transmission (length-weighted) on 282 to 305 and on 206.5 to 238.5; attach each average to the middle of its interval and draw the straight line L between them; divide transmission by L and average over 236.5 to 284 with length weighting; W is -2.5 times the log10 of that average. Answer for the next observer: 0.11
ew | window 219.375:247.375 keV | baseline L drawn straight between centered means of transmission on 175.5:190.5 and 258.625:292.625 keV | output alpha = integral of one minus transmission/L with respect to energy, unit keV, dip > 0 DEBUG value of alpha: -0.8 keV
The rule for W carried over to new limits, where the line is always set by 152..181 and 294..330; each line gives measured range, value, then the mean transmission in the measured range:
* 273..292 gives 0.13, 77.9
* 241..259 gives 0.19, 64.7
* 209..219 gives 0.00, 64.6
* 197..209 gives 0.02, 60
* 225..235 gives 0.02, 68.6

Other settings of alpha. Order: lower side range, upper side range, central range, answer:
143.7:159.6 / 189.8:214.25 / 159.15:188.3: -1.8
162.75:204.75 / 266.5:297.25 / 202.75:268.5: 1.4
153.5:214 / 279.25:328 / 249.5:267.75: 3.1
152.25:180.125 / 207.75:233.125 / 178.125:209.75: -1.1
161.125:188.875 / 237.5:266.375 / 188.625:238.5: -3.4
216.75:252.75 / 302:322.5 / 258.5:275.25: 2.3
